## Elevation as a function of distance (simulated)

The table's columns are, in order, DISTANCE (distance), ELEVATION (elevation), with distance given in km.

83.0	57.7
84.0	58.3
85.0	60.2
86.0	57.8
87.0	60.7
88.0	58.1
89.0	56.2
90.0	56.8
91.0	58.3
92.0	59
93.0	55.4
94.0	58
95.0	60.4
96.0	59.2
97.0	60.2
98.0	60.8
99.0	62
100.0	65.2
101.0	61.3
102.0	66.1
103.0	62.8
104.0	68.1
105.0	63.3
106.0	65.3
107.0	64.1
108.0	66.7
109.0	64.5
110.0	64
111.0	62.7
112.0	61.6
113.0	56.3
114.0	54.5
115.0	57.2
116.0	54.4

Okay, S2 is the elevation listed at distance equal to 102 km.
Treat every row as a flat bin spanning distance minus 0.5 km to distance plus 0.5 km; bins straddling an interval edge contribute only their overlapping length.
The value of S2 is 66.1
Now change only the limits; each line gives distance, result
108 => 66.7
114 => 54.5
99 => 62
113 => 56.3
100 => 65.2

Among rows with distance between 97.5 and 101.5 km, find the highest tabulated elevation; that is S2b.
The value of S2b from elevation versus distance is 65.2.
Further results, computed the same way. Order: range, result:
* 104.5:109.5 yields 66.7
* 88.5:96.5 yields 60.4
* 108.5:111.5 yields 64.5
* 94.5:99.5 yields 62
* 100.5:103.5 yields 66.1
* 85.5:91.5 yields 60.7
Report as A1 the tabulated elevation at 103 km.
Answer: 62.8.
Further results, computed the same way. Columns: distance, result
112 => 61.6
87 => 60.7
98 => 60.8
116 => 54.4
